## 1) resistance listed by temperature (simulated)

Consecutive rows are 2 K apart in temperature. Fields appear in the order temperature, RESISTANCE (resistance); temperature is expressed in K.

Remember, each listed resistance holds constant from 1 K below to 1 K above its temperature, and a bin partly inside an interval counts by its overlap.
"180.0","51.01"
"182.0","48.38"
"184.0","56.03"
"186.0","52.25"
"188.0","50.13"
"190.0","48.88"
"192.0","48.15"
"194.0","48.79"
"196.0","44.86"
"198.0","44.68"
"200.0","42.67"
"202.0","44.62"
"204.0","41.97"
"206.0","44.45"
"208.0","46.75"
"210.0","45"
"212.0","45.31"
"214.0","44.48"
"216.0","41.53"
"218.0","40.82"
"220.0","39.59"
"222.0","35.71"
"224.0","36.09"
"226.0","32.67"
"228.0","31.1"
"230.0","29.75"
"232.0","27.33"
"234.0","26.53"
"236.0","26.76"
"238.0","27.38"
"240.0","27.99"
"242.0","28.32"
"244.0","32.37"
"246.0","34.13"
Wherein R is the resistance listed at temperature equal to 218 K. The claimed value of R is 40.82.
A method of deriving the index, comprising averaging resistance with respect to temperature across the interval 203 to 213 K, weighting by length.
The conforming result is 44.7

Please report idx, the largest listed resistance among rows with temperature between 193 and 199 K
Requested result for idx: 48.79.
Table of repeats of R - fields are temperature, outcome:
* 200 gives 42.67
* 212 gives 45.31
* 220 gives 39.59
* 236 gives 26.76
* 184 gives 56.03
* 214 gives 44.48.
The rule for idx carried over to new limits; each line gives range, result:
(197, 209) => 46.75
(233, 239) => 27.38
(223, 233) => 36.09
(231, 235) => 27.33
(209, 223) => 45.31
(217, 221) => 40.82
